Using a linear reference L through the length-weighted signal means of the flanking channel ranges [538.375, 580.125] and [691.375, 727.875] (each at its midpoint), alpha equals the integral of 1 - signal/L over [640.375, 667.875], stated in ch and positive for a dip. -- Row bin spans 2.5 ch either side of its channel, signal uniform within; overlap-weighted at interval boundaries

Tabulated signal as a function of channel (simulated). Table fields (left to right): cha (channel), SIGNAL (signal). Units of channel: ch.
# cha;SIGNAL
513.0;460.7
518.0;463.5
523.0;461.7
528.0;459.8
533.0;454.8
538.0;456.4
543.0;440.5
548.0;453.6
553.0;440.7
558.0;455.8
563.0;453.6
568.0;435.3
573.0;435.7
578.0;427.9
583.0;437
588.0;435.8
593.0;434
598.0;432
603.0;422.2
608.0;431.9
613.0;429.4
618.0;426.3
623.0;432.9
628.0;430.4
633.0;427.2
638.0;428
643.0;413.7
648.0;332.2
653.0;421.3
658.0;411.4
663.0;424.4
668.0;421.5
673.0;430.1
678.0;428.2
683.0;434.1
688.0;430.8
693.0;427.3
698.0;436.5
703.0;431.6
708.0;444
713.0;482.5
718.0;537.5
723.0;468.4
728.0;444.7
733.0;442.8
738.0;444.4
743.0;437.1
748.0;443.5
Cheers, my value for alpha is 3.1 ch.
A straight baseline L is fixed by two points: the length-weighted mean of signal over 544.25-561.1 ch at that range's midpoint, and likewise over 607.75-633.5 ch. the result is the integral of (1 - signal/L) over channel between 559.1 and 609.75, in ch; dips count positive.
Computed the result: 0.58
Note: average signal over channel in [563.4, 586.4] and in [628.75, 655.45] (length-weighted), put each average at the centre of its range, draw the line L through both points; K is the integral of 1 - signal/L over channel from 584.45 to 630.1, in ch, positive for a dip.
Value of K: -1.0 ch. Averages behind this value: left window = 436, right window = 406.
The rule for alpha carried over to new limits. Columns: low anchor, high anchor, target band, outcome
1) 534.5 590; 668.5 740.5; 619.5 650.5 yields 2.4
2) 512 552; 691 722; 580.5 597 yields 0.8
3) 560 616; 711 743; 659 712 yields 3.0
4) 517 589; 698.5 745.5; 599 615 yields 0.8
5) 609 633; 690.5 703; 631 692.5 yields 2.0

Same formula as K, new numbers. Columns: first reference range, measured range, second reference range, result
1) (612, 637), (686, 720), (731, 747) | -1.3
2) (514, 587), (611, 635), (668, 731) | 1.0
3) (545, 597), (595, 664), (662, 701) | 2.5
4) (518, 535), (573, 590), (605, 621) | 0.2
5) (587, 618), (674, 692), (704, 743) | 0.9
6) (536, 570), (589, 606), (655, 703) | 0.4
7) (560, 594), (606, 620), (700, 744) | 0.4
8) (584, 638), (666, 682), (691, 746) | 0.6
